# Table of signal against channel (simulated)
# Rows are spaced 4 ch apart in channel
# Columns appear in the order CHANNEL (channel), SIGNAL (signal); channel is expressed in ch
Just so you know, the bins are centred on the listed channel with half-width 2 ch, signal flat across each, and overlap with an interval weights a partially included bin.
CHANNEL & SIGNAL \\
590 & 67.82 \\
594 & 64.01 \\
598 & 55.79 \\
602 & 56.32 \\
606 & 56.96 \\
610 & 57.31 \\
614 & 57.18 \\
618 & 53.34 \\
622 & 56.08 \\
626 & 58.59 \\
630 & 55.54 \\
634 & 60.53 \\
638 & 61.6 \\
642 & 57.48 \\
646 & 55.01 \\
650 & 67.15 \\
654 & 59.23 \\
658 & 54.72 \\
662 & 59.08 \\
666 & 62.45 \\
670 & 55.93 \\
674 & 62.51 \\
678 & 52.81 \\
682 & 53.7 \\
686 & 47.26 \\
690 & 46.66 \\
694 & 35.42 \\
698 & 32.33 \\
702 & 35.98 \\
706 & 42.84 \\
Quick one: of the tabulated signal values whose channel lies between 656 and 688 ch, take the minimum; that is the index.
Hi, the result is 47.26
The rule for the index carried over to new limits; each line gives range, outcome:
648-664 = 54.72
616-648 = 53.34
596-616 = 55.79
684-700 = 32.33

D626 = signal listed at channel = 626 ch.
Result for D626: 58.59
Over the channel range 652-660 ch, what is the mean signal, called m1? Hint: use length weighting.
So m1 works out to 57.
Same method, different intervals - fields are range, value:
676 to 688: 51.3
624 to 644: 58.7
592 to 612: 58.1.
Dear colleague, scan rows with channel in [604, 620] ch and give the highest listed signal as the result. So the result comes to 57.31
